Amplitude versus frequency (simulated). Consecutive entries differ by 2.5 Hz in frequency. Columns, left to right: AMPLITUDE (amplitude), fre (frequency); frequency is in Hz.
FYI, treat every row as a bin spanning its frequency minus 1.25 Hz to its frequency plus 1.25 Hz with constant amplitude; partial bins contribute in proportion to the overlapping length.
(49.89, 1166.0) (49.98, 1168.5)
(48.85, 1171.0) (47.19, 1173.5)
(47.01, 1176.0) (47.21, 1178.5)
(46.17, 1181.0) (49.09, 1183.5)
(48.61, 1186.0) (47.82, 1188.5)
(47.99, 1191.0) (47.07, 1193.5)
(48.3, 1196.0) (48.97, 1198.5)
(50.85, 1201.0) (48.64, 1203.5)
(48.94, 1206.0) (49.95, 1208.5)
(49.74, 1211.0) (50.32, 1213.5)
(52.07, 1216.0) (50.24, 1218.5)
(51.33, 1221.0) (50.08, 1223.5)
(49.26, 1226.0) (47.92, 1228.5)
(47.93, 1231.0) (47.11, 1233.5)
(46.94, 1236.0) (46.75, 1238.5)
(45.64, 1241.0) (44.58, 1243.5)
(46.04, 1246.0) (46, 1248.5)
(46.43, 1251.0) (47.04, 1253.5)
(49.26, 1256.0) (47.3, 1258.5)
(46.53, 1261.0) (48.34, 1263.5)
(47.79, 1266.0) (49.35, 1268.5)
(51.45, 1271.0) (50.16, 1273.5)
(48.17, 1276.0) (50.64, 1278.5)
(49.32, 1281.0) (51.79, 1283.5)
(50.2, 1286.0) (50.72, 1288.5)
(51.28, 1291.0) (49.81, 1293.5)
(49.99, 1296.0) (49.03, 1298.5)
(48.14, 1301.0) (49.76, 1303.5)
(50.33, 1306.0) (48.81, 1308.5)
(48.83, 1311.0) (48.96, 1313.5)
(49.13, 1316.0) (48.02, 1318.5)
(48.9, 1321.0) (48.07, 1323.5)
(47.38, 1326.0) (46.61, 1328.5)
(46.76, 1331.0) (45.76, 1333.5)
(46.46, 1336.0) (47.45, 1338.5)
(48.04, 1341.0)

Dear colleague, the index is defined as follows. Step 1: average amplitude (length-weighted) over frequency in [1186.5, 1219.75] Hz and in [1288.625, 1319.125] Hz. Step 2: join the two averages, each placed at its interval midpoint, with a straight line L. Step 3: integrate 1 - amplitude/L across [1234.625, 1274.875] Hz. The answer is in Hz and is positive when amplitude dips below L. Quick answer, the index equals 1.5 Hz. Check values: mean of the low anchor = 49.3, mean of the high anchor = 49.4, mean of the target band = 47.5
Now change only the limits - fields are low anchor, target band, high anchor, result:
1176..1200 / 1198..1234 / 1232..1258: -1.79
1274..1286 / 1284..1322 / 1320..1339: -0.65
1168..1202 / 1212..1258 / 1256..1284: 0.62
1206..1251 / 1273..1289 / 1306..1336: -0.66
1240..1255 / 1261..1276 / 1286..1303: -0.42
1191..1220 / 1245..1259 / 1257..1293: 0.70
